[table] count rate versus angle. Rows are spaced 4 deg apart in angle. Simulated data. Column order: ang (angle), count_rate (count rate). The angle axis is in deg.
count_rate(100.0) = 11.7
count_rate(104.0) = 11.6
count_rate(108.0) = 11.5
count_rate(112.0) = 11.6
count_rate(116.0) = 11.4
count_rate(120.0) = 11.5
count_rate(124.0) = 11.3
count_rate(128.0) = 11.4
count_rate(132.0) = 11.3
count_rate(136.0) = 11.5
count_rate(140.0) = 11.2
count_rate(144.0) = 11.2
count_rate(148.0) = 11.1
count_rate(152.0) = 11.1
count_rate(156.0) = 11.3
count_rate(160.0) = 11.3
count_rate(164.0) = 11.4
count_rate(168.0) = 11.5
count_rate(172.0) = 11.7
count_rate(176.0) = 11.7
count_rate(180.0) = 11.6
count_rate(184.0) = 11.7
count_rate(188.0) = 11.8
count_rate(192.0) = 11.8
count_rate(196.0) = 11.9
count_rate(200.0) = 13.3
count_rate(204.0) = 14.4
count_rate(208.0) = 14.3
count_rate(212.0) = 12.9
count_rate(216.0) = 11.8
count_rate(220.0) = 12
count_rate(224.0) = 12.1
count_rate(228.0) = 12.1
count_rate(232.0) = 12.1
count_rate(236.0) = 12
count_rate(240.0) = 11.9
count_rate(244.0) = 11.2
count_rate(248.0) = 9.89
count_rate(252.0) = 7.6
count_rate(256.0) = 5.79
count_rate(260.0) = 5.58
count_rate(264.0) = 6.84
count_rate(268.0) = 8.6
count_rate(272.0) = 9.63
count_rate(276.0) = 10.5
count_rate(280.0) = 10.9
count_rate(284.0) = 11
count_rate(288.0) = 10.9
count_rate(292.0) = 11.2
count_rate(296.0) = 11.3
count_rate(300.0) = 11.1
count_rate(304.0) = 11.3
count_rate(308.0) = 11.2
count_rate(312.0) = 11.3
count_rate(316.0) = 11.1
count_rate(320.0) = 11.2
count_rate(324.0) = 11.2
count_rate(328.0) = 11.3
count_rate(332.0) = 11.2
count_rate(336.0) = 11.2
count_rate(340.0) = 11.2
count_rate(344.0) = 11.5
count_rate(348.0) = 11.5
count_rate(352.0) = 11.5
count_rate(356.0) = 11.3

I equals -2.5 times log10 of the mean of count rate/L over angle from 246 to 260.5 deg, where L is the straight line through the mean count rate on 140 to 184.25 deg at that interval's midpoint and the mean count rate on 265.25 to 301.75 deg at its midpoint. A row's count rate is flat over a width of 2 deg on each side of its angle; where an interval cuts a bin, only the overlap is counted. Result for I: 0.40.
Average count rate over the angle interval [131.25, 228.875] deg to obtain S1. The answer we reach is 11.9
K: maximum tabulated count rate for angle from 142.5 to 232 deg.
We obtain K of 14.4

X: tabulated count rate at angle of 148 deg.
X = 11.1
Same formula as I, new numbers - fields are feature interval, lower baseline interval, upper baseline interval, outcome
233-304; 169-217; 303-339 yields 0.19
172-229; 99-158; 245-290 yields -0.22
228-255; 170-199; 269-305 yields 0.06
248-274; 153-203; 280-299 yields 0.44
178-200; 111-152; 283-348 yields -0.06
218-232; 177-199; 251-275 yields -0.24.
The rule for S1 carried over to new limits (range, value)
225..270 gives 9.48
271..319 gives 11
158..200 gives 11.7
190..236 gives 12.6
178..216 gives 12.6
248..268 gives 7.01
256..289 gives 8.98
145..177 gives 11.4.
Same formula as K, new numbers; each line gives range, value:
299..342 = 11.3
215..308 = 12.1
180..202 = 13.3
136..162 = 11.5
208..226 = 14.3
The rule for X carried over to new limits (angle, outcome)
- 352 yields 11.5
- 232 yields 12.1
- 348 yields 11.5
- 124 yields 11.3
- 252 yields 7.6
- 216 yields 11.8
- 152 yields 11.1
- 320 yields 11.2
